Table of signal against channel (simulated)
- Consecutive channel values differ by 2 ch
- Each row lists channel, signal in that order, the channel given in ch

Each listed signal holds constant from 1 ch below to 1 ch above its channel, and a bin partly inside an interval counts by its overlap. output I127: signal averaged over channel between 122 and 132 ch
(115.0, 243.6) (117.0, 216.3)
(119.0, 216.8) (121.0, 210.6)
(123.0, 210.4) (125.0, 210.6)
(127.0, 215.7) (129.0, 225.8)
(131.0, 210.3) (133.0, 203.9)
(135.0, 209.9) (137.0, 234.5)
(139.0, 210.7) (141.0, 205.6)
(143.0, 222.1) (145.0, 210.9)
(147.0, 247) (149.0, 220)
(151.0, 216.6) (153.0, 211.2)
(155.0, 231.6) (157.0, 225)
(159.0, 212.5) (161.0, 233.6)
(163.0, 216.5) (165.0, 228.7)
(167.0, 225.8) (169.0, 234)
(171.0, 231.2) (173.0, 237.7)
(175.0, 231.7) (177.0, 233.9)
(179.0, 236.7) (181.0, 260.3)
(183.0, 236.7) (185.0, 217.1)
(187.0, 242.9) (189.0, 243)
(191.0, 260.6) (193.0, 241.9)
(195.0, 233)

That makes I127 215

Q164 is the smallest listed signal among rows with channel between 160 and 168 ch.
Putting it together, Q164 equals 216.5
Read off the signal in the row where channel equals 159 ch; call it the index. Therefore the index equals 212.5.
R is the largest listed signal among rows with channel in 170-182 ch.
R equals 260.3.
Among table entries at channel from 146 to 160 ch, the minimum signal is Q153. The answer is 211.2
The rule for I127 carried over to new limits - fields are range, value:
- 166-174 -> 232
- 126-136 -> 213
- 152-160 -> 220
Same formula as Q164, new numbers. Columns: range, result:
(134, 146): 205.6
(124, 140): 203.9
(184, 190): 217.1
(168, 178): 231.2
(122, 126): 210.4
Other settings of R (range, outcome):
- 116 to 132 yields 225.8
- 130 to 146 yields 234.5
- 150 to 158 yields 231.6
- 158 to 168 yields 233.6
